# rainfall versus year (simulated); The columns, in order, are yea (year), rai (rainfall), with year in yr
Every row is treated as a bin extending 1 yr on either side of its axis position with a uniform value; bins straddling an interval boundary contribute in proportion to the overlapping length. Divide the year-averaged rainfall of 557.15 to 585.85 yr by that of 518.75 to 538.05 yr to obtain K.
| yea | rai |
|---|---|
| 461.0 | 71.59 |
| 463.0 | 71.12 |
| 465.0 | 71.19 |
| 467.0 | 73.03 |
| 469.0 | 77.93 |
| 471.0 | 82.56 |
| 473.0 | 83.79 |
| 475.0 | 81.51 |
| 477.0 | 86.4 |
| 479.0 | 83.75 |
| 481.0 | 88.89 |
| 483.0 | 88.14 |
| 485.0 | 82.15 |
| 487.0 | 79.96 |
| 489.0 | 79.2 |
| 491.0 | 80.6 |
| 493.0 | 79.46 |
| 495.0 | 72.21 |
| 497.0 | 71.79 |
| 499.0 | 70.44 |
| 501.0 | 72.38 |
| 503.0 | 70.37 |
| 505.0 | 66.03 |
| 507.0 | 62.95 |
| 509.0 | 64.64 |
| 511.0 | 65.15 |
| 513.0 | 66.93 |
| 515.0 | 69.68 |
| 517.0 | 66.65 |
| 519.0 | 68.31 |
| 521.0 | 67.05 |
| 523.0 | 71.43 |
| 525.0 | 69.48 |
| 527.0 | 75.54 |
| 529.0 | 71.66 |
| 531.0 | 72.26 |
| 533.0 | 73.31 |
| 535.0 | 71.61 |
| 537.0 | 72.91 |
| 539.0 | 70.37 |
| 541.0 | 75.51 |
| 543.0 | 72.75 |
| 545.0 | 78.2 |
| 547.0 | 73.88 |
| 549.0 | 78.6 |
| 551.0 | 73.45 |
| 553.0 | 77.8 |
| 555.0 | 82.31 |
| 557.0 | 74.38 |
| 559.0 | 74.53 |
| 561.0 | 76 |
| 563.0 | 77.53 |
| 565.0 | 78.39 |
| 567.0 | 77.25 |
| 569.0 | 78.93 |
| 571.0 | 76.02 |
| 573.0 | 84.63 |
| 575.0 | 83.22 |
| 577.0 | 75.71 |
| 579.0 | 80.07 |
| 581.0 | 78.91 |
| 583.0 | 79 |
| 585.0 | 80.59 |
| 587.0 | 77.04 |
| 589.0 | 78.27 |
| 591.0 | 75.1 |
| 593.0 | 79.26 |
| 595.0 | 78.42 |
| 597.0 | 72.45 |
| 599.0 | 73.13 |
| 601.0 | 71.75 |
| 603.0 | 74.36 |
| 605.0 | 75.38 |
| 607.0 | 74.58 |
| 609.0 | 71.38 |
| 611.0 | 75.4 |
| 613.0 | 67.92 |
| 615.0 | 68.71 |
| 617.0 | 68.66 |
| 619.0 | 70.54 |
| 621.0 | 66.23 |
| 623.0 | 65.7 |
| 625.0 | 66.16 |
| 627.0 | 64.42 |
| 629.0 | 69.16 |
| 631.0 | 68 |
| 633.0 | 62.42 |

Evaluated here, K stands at 1.10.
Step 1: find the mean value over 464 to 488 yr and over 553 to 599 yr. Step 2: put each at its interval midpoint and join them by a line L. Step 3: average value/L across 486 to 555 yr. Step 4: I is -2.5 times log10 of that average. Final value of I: 0.11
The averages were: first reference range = 81.6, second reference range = 78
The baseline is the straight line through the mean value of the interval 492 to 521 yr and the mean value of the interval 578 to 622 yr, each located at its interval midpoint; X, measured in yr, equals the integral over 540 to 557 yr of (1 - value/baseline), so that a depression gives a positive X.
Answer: -1.2 yr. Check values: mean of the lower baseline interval 69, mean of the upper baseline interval 74.4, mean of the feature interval 76.4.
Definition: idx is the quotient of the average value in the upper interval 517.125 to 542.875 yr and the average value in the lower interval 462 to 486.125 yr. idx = 0.88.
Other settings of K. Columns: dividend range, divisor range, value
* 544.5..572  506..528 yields 1.13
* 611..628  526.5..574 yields 0.89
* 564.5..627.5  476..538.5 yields 1.01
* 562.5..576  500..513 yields 1.19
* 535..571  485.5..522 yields 1.07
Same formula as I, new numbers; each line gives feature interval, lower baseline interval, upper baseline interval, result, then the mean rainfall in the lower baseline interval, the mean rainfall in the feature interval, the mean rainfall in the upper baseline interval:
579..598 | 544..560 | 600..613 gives -0.048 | 76.6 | 77.8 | 73.4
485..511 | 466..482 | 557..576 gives 0.122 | 82.2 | 72.6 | 78.3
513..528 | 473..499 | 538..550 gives 0.115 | 80.9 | 69.5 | 74.9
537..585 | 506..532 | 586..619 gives -0.089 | 68.6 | 77.3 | 73.8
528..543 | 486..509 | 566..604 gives 0.035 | 72.8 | 72.5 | 77.6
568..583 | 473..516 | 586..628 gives -0.093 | 75.6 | 79.6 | 72.1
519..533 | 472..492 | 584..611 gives 0.132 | 83.4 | 71.2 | 75.5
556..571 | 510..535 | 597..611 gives -0.073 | 69.9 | 76.7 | 73.5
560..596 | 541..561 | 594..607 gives -0.049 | 76.2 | 78.6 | 74.3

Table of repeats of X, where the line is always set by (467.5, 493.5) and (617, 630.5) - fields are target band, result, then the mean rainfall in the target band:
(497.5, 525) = 3.90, 68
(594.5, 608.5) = -0.90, 74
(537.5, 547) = 0.22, 74.1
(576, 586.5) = -1.03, 78.8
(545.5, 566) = -0.62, 76.7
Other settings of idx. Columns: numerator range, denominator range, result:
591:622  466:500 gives 0.91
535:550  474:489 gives 0.89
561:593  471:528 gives 1.05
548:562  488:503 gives 1.03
